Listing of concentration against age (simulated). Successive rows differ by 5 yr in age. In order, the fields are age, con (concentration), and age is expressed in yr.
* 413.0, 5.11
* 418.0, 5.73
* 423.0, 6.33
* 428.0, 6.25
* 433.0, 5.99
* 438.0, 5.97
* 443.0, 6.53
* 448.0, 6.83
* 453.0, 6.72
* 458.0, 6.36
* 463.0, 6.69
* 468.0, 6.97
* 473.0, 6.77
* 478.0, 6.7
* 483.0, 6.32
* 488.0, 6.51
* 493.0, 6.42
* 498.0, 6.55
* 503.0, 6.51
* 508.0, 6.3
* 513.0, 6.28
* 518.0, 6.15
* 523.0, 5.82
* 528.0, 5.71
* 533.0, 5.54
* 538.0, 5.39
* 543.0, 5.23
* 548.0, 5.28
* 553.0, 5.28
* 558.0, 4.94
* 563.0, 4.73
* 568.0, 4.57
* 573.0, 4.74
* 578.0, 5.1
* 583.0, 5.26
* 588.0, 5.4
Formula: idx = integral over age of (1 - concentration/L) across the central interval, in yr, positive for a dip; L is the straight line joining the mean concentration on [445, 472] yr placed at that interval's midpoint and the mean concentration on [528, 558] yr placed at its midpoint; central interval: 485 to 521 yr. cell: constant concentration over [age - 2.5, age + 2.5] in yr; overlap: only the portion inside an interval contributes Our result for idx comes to -2.3 yr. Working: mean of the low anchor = 6.71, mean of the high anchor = 5.34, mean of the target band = 6.38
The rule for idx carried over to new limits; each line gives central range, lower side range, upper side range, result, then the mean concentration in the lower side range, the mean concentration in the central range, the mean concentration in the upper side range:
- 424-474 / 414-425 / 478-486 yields -2.7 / 5.89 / 6.49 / 6.45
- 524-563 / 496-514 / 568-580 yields 1.5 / 6.42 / 5.32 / 4.84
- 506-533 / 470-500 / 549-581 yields -0.7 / 6.55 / 6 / 4.92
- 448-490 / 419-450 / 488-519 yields -2.0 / 6.28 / 6.64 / 6.39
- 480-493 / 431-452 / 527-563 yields -1.2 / 6.37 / 6.43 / 5.28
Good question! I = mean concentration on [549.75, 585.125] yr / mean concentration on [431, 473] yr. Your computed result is 0.8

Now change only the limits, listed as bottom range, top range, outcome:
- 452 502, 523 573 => 0.79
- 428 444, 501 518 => 1.03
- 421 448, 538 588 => 0.81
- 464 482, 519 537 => 0.84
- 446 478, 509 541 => 0.87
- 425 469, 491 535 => 0.95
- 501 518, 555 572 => 0.75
